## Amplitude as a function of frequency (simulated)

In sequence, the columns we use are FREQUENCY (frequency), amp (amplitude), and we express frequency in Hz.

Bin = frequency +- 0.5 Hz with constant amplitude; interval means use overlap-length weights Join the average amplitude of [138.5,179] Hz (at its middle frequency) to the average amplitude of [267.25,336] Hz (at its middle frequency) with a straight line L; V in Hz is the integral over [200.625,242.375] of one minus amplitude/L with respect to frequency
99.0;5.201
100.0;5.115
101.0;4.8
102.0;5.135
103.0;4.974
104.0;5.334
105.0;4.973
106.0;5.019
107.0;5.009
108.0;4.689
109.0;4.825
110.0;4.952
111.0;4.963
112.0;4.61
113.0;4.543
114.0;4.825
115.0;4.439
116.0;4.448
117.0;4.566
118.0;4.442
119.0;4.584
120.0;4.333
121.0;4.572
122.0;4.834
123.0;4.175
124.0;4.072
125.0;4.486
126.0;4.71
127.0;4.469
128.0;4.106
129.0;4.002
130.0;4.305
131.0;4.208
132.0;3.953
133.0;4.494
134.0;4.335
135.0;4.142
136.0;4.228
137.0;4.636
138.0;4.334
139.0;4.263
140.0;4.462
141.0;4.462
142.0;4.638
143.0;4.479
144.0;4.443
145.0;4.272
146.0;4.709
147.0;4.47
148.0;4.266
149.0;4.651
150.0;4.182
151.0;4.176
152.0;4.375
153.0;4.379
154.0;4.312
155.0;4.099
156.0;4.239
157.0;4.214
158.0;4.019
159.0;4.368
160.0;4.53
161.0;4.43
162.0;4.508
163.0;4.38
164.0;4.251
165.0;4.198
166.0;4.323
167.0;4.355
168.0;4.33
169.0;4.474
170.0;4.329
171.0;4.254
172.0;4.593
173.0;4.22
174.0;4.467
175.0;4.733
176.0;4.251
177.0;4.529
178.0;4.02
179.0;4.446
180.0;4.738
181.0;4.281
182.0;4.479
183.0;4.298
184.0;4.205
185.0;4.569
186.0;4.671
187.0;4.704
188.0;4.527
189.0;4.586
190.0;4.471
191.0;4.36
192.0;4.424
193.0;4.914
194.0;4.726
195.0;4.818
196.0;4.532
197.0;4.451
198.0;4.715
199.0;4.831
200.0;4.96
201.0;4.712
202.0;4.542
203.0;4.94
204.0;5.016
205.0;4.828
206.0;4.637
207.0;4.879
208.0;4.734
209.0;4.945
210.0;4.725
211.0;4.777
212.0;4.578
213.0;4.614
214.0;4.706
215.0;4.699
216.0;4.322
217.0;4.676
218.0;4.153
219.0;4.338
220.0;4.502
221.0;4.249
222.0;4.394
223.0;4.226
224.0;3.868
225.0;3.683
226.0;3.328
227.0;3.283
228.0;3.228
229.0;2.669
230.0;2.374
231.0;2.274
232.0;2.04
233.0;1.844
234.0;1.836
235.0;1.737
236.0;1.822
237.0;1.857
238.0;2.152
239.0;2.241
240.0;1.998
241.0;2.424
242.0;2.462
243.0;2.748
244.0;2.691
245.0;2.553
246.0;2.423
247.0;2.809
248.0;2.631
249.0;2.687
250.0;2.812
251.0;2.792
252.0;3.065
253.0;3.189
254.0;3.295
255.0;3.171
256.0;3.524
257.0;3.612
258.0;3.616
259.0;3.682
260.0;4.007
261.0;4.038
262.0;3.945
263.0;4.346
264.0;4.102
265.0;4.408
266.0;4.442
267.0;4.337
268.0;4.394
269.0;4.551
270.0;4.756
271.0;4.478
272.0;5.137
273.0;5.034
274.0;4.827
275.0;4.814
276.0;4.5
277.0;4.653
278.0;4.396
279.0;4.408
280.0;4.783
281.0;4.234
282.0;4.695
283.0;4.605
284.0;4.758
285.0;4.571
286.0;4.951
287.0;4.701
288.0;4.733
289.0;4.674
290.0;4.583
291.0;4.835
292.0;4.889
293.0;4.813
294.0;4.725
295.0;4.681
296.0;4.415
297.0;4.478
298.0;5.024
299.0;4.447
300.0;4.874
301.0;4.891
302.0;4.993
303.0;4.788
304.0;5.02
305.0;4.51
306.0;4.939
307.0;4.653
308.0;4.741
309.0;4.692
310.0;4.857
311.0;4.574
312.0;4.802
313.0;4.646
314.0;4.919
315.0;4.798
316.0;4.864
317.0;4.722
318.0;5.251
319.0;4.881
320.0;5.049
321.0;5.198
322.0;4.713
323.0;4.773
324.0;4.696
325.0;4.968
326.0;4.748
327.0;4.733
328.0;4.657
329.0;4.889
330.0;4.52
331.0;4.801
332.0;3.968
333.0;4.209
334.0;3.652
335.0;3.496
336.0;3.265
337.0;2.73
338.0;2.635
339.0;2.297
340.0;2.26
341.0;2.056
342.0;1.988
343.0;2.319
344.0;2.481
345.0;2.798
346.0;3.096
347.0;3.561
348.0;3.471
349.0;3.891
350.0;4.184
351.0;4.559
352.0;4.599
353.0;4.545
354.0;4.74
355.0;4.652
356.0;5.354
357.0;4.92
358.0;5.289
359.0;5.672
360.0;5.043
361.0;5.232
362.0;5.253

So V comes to 7.9 Hz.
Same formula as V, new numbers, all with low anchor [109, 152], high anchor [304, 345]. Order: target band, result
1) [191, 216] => -2.2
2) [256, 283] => -0.9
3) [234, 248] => 6.5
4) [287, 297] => -1.1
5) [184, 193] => -0.4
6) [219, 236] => 4.8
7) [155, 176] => 0.2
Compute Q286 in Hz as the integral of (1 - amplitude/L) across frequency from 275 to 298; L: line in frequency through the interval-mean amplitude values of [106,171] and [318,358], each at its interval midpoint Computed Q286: -3.1 Hz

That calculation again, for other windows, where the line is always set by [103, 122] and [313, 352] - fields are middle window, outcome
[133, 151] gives 0.9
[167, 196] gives 0.1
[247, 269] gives 3.1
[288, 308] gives -3.2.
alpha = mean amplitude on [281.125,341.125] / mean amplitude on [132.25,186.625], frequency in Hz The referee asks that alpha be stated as 1.03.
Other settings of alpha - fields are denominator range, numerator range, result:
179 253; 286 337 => 1.23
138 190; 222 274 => 0.74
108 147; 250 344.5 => 0.96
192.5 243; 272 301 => 1.23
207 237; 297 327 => 1.31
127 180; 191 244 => 0.88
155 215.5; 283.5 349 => 0.95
